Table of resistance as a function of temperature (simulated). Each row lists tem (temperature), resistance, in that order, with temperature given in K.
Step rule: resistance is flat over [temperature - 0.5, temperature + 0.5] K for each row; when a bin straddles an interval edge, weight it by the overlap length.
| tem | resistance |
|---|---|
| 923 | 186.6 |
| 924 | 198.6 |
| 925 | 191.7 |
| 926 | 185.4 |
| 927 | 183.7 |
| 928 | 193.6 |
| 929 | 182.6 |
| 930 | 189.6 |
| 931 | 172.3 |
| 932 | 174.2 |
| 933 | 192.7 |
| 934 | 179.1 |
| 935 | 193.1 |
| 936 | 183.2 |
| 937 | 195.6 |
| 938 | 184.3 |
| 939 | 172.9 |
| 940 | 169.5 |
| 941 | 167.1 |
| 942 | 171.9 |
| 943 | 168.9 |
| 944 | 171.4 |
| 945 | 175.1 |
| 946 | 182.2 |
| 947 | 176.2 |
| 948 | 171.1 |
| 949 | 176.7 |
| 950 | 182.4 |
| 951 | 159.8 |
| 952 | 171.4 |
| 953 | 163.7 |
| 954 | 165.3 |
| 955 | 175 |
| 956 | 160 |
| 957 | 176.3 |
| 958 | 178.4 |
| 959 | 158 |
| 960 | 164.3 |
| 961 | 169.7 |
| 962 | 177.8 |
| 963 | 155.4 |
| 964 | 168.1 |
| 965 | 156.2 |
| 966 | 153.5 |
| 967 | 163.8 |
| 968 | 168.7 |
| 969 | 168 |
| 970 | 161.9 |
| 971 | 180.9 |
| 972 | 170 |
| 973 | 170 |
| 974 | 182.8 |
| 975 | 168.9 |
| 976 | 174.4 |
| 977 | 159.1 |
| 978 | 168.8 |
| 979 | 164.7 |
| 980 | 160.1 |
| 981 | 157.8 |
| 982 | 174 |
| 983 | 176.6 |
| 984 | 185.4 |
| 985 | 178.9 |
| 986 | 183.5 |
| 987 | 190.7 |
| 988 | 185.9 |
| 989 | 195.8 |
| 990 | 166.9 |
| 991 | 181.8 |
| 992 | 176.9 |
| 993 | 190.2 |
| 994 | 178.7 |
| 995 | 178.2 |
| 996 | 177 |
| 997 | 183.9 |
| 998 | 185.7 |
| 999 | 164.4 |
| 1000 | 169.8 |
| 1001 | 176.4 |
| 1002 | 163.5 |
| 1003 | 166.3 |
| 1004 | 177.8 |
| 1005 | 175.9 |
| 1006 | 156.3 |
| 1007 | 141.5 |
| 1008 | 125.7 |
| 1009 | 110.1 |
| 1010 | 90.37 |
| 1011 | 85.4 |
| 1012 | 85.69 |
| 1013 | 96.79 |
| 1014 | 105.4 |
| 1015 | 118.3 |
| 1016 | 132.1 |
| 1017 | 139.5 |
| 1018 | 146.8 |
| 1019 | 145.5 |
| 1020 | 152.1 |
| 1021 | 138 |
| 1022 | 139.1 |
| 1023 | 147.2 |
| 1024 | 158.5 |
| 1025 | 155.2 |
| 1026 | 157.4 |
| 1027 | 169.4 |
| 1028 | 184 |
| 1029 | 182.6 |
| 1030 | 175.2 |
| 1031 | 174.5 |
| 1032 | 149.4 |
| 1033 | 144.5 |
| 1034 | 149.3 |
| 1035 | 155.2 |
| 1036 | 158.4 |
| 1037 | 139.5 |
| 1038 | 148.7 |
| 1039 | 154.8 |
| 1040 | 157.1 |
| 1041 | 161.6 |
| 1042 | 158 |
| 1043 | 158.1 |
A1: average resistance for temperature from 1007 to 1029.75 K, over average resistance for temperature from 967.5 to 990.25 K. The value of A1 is 0.8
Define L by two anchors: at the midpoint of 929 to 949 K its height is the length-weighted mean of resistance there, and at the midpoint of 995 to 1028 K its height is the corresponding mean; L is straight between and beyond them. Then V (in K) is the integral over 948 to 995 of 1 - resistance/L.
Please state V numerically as -2.4 K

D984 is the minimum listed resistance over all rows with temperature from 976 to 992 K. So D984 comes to 157.8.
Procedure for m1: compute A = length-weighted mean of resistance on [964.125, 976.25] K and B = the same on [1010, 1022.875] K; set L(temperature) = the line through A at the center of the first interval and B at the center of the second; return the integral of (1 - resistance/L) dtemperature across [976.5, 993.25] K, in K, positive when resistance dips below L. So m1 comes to -2.5 K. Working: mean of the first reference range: 168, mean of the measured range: 176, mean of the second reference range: 123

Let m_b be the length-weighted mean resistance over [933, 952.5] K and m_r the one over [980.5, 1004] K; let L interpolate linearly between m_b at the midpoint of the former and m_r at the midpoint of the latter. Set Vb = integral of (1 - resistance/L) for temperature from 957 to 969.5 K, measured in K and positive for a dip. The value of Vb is 0.8 K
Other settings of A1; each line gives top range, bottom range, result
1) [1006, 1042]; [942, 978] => 0.84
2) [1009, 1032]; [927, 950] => 0.78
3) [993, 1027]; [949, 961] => 0.87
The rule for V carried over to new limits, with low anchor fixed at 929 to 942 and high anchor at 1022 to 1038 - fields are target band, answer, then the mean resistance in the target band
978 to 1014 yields 1.3 K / 161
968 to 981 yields 0.2 K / 169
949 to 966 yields 0.8 K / 167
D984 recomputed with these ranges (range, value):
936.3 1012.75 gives 85.4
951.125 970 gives 153.5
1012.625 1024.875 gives 96.79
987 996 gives 166.9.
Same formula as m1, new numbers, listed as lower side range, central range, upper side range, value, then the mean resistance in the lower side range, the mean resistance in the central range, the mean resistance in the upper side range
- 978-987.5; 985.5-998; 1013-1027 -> -1.2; 174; 183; 141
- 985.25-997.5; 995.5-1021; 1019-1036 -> 4.3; 182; 143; 158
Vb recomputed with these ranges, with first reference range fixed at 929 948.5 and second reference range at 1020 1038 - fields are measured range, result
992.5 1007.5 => -0.76 K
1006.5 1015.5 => 3.06 K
